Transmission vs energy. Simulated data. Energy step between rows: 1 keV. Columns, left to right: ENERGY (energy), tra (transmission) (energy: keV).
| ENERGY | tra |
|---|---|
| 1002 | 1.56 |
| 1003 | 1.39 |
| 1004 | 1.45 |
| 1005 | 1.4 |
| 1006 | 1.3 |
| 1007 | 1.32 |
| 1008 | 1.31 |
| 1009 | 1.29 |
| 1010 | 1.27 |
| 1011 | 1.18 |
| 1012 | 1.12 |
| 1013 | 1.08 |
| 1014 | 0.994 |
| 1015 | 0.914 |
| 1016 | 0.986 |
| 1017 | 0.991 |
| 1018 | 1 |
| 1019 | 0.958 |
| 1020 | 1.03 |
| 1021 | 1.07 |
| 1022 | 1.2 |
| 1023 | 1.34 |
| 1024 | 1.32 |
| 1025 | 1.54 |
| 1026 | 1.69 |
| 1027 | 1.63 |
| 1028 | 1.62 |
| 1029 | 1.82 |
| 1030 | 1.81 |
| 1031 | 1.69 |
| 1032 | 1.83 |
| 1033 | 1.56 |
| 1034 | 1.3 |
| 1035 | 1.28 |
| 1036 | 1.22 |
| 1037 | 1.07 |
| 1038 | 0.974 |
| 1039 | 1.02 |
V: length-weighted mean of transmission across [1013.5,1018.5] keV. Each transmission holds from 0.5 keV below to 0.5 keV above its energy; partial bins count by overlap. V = 0.977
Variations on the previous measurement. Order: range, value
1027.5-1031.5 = 1.74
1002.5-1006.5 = 1.38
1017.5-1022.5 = 1.05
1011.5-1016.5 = 1.02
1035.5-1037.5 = 1.15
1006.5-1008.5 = 1.31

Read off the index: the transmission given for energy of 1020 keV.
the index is 1.03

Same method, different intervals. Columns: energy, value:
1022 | 1.2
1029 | 1.82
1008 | 1.31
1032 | 1.83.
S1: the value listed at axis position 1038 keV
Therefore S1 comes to 0.974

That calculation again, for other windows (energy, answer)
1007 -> 1.32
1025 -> 1.54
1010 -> 1.27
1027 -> 1.63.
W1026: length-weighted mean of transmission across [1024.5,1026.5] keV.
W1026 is 1.61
